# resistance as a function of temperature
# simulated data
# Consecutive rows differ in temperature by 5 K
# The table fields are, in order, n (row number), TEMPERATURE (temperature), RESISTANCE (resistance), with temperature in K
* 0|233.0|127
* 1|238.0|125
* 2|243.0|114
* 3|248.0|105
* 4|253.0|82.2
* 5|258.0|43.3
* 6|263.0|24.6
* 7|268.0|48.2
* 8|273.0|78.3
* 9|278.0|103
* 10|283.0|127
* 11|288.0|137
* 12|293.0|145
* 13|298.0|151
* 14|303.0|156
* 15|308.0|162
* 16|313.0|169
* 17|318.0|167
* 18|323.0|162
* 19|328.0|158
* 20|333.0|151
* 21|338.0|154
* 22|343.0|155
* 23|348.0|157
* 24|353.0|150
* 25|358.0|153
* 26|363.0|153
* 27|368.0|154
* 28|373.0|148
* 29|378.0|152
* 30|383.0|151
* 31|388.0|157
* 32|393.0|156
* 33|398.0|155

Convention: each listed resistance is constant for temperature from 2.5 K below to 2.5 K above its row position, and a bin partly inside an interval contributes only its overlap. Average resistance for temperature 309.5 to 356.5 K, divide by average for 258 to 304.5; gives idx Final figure 1.5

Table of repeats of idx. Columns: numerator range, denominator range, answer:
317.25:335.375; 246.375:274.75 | 2.56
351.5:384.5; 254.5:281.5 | 2.41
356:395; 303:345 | 0.96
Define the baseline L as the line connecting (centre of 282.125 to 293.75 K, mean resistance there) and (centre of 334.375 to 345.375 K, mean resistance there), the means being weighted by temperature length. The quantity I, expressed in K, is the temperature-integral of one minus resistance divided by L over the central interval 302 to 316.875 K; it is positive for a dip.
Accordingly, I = -2.0 K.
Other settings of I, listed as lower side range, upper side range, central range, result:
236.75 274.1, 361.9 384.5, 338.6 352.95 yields -2.2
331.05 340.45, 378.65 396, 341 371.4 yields 0.0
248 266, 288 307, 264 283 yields 3.8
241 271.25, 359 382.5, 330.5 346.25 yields -3.1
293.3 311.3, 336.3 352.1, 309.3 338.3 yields -1.0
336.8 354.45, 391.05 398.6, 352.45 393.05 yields 0.6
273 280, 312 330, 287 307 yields -3.7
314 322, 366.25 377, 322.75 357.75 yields 1.2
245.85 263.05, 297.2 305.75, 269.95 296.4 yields 1.0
